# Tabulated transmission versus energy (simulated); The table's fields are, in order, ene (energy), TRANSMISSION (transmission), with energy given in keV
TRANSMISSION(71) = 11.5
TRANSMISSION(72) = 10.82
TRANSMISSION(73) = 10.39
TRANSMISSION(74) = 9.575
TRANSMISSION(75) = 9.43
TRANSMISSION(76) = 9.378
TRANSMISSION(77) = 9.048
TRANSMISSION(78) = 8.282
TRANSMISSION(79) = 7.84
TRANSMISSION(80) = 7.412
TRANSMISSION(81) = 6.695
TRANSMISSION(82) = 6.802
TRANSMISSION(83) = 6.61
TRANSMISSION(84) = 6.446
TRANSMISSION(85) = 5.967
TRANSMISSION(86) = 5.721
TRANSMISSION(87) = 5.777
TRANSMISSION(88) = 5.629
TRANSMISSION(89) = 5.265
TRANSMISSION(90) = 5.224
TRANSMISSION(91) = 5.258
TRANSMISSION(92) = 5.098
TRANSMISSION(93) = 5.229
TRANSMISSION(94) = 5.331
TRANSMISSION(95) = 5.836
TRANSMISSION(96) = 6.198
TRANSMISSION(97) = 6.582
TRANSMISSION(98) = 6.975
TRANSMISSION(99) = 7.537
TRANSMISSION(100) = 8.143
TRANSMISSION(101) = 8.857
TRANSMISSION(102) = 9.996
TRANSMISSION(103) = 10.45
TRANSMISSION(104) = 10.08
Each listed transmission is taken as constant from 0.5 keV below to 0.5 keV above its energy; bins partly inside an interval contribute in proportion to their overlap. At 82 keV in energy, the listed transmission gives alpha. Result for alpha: 6.802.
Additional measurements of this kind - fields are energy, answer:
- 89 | 5.265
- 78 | 8.282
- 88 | 5.629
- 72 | 10.82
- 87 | 5.777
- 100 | 8.143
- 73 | 10.39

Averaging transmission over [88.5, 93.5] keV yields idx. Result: 5.21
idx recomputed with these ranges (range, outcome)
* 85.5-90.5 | 5.52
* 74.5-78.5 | 9.03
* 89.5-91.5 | 5.24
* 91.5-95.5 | 5.37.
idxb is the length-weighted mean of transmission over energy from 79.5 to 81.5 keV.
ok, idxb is 7.05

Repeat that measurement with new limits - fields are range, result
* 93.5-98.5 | 6.18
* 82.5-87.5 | 6.1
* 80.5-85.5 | 6.5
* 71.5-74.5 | 10.3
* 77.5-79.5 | 8.06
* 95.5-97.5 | 6.39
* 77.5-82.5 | 7.41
